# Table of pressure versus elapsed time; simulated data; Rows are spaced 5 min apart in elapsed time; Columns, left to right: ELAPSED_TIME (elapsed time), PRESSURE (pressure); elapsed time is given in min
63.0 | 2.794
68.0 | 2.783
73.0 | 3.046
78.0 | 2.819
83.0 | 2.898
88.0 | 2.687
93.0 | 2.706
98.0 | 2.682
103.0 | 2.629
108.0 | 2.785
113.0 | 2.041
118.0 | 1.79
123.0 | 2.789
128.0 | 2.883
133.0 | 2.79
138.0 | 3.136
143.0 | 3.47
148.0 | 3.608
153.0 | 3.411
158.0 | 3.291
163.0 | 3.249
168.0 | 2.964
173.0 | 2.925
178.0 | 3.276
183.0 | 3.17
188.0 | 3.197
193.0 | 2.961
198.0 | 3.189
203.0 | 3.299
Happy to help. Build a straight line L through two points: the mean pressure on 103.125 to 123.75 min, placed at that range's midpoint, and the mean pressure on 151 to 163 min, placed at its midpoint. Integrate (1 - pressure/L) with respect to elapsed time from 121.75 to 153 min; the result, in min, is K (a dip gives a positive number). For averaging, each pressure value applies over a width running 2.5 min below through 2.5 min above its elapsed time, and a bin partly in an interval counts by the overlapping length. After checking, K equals -2.8 min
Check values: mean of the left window 2.35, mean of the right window 3.33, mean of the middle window 3.15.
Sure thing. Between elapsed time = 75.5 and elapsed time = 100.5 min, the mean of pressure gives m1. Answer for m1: 2.76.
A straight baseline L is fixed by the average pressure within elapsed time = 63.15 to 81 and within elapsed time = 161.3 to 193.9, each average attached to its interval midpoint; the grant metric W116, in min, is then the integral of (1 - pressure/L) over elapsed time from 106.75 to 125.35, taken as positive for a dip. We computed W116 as 4.1 min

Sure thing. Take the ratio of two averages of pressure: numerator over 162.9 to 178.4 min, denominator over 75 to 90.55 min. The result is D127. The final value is 1.1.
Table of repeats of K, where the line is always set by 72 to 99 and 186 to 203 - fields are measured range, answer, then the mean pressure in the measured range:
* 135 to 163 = -3.4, 3.36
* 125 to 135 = 0.3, 2.84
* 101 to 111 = 0.7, 2.68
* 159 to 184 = -0.5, 3.12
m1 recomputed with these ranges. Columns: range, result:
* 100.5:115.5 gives 2.48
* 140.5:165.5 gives 3.41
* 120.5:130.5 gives 2.84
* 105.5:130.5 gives 2.46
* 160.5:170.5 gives 3.11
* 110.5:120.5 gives 1.92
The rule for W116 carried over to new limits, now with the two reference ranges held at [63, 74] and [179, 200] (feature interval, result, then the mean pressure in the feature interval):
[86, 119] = 4.94 min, 2.5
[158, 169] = -0.31 min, 3.17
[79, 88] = 0.24 min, 2.83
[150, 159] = -0.93 min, 3.38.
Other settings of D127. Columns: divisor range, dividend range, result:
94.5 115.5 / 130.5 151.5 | 1.28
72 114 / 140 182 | 1.21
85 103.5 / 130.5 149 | 1.20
